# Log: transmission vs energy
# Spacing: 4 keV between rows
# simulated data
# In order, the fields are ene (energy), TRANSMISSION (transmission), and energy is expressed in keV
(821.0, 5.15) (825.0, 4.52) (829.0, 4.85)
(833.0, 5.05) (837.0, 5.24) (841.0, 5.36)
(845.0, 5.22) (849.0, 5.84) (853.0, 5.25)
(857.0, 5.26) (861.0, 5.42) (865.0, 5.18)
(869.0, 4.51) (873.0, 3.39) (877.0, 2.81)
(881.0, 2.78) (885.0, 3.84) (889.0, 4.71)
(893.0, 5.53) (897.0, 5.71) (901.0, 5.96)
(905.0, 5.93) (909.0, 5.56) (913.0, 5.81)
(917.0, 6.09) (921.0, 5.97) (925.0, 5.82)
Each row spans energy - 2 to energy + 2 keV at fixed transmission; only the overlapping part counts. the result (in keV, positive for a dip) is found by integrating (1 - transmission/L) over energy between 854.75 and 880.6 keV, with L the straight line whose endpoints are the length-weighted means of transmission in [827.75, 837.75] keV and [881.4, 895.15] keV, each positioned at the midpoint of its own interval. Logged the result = 2.0 keV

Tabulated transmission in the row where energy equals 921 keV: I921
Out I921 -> 5.97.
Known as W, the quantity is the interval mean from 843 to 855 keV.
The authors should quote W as 5.44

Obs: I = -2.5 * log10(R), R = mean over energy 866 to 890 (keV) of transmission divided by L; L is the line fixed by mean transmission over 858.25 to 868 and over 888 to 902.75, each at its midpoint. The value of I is 0.40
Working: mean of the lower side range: 5.22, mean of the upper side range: 5.52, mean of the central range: 3.69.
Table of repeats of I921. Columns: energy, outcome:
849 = 5.84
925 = 5.82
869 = 4.51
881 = 2.78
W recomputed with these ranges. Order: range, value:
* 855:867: 5.29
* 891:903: 5.73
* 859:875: 4.62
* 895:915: 5.79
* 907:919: 5.82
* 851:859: 5.25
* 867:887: 3.47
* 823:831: 4.68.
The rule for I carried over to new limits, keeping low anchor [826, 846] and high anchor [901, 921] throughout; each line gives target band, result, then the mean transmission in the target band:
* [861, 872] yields 0.13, 4.82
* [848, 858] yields -0.03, 5.43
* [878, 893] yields 0.38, 3.95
